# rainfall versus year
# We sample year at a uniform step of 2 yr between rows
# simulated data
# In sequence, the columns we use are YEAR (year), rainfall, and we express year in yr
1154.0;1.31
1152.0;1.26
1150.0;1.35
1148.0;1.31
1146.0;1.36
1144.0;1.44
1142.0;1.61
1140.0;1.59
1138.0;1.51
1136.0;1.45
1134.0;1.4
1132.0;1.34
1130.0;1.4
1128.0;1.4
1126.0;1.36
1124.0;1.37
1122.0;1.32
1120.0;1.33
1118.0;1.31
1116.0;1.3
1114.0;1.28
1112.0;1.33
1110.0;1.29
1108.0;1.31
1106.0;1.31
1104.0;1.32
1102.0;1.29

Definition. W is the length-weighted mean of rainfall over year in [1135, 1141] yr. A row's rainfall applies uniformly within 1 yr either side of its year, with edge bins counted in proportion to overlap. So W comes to 1.52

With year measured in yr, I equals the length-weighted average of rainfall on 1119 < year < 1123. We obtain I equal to 1.33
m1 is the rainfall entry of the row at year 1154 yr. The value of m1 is 1.31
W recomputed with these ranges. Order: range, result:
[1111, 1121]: 1.31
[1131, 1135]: 1.37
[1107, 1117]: 1.3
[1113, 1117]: 1.29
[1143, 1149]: 1.37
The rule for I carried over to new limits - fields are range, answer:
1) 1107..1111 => 1.3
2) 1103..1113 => 1.31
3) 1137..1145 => 1.54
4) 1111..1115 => 1.31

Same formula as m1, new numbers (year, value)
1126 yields 1.36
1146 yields 1.36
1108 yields 1.31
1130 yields 1.4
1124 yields 1.37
